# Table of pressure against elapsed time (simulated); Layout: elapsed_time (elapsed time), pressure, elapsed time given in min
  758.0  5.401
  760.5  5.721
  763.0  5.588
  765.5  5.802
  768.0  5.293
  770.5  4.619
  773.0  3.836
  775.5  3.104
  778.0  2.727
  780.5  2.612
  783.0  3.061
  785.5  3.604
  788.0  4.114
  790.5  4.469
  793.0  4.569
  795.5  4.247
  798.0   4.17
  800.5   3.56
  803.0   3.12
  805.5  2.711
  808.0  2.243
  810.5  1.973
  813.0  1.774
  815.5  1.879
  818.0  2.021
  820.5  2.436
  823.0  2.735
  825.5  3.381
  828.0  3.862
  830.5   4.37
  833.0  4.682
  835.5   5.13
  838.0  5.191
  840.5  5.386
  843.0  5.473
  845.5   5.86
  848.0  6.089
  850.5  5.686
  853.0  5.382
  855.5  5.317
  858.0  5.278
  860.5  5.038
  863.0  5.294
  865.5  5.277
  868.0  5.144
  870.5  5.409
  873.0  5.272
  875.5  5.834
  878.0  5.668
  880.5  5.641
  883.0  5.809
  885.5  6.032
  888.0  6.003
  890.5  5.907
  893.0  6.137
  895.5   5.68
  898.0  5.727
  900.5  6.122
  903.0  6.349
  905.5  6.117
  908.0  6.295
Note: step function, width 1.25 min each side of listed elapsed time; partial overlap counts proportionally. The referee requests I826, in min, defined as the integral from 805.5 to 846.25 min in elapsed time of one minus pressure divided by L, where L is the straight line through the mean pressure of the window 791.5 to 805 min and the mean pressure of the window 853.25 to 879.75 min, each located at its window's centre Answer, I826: 8.63 min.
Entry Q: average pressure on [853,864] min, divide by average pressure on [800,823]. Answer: 2.2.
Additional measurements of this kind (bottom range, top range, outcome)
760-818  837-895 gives 1.54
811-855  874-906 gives 1.42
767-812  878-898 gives 1.66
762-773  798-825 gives 0.50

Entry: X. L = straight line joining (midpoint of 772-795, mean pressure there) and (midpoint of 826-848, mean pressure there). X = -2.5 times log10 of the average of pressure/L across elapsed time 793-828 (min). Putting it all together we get 0.42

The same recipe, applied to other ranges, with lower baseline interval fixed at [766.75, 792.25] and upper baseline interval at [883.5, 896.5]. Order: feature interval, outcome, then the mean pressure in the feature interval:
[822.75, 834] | 0.216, 3.88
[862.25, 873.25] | 0.046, 5.28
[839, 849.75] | -0.130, 5.69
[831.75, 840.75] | -0.039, 5.07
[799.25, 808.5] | 0.388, 2.96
